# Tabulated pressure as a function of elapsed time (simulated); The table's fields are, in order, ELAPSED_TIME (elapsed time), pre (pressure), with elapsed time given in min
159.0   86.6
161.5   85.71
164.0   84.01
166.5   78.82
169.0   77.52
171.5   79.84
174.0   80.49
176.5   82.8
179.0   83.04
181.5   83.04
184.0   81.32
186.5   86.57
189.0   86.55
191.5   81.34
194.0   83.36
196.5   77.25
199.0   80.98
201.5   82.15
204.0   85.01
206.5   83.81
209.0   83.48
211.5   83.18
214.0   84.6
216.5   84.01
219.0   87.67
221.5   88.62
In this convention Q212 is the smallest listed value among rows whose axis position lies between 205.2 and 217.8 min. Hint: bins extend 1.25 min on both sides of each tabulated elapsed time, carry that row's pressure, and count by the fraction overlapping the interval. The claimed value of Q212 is 83.18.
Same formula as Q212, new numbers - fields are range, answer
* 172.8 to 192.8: 80.49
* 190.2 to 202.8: 77.25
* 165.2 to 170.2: 77.52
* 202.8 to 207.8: 83.81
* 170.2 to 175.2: 79.84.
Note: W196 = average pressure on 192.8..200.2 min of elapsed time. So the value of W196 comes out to 80.5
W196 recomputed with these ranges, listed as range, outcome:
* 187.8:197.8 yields 82.1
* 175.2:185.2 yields 82.5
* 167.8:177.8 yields 80.2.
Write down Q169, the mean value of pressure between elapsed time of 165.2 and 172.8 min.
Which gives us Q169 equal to 78.8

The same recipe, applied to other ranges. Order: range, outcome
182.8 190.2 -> 84.8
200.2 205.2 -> 83.5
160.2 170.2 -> 81.6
